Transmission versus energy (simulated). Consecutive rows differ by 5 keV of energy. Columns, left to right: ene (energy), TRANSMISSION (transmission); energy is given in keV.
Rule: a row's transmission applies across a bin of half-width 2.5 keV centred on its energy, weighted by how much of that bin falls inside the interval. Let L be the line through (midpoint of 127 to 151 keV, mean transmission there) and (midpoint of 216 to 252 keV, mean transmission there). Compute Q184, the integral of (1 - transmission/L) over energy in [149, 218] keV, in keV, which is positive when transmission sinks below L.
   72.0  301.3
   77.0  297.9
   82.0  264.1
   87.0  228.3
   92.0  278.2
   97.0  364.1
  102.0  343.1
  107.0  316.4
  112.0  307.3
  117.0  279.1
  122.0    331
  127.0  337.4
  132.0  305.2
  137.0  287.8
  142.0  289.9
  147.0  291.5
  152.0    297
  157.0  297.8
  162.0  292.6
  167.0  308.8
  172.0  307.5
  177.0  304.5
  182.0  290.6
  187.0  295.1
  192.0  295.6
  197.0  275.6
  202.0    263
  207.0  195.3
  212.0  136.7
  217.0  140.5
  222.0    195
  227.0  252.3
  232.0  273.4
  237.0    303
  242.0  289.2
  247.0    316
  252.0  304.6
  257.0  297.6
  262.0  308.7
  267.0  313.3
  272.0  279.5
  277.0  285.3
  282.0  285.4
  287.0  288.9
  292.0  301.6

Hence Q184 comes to 3.6 keV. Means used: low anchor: 298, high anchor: 261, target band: 267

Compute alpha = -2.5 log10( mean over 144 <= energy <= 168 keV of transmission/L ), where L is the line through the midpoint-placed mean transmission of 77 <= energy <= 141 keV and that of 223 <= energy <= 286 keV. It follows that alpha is 0.008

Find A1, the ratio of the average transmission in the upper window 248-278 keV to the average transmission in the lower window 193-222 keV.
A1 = 1.45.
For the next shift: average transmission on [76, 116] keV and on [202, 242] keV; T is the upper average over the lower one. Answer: 0.7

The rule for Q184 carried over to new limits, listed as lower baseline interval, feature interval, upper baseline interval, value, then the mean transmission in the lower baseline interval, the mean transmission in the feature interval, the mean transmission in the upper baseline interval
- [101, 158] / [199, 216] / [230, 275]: 5.97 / 306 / 196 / 298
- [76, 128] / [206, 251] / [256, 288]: 9.00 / 303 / 237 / 294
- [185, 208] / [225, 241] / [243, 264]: 0.78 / 269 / 278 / 305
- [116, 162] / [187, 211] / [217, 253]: 2.23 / 302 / 254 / 266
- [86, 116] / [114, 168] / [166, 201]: 0.10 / 309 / 301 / 295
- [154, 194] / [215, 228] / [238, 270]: 4.76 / 299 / 192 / 304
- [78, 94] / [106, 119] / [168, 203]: -1.52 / 260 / 300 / 292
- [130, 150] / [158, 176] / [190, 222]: -2.88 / 293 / 303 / 215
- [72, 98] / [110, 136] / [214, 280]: -2.75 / 283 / 311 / 273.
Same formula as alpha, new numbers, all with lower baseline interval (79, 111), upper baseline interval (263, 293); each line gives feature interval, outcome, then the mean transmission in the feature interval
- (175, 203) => 0.03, 288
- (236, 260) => -0.03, 302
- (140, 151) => 0.02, 292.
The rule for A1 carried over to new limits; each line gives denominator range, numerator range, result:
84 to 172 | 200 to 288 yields 0.86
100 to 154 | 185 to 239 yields 0.77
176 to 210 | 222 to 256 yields 1.05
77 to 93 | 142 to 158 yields 1.13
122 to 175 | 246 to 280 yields 0.99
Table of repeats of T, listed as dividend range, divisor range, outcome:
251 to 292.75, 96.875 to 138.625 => 0.93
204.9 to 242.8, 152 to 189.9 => 0.74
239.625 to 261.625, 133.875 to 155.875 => 1.04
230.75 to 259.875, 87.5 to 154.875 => 0.97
